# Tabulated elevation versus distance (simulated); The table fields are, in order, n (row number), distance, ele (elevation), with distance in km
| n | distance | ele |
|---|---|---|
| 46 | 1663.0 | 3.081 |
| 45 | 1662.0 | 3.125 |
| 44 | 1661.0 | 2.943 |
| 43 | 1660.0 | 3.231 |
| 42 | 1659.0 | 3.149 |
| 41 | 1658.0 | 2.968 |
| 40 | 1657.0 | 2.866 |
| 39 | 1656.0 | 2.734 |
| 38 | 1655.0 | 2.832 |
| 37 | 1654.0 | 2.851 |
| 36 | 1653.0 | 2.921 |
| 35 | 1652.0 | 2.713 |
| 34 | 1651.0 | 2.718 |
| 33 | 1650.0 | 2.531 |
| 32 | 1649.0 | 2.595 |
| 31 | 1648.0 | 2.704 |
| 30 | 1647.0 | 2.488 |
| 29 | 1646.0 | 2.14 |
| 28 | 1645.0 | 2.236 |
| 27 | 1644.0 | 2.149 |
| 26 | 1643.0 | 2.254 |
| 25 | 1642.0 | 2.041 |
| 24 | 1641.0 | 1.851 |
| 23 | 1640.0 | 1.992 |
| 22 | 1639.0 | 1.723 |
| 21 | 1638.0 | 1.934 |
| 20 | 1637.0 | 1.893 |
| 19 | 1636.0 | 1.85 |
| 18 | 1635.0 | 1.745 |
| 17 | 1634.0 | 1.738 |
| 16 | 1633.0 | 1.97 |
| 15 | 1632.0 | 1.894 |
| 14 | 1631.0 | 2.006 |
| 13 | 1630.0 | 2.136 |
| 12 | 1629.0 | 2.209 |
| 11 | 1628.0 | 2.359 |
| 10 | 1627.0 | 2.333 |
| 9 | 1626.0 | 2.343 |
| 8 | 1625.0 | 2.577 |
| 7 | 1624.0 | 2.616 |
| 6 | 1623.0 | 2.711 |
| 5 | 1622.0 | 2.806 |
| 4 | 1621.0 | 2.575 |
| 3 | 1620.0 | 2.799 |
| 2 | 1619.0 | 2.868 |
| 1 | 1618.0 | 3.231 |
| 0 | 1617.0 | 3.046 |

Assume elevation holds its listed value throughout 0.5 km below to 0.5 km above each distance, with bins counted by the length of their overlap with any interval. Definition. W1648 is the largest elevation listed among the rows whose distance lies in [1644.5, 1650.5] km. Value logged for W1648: 2.704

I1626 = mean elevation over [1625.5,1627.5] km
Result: 2.34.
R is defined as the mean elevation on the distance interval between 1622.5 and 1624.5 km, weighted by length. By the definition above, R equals 2.66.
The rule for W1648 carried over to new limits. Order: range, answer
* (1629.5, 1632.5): 2.136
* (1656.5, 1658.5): 2.968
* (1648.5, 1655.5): 2.921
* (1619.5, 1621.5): 2.799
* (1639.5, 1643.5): 2.254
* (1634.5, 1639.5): 1.934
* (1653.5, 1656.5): 2.851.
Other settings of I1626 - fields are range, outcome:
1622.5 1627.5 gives 2.52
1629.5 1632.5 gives 2.01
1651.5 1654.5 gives 2.83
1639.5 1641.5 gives 1.92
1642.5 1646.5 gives 2.19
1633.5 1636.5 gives 1.78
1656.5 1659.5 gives 2.99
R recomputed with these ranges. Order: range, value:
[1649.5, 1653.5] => 2.72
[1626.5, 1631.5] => 2.21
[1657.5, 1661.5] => 3.07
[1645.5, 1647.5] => 2.31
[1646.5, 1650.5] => 2.58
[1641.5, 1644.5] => 2.15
